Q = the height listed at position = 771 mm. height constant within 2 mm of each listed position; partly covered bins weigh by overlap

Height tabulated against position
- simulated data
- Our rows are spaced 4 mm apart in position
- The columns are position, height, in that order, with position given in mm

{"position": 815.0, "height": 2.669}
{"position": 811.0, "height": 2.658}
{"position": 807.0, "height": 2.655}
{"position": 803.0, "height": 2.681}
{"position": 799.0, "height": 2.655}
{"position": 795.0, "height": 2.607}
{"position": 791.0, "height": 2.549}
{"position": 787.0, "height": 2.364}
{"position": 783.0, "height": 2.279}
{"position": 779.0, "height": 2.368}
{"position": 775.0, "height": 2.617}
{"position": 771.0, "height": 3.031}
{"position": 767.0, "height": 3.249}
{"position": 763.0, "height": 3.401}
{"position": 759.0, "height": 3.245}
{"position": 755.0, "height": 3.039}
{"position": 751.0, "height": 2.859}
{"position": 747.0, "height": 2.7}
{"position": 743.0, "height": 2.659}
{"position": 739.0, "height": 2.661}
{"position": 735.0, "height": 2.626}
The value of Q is 3.031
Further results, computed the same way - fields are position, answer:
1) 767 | 3.249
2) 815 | 2.669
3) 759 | 3.245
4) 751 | 2.859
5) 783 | 2.279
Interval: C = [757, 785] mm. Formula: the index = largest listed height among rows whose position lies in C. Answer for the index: 3.401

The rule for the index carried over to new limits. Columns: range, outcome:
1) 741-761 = 3.245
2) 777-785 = 2.368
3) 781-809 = 2.681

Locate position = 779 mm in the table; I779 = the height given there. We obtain 2.368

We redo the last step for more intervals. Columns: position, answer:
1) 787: 2.364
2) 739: 2.661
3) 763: 3.401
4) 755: 3.039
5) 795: 2.607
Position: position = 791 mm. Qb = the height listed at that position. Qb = 2.549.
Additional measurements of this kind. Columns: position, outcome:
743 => 2.659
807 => 2.655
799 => 2.655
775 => 2.617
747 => 2.7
